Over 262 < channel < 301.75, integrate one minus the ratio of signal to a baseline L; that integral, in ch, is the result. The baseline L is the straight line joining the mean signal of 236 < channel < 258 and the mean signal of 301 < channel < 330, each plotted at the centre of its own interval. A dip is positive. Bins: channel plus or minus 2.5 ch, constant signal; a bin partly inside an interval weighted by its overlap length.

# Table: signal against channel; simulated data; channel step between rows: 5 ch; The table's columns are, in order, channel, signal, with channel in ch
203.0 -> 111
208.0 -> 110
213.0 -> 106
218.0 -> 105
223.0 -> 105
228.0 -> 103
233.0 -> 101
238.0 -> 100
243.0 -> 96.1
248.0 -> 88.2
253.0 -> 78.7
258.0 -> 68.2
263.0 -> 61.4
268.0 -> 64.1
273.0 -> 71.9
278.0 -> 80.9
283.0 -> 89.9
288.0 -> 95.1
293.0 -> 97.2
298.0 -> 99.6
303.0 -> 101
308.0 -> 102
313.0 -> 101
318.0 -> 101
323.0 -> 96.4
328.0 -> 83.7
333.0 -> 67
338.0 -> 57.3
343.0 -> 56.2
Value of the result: 3.96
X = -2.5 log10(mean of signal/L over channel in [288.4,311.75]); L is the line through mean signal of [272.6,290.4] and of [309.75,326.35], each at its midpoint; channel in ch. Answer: -0.08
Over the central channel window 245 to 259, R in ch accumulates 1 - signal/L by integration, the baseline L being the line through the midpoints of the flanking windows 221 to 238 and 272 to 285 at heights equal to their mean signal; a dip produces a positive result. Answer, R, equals 1.94 ch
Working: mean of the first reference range 102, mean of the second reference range 81.6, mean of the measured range 80.1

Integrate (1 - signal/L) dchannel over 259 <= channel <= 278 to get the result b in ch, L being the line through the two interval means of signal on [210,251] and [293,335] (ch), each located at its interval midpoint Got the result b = 5.8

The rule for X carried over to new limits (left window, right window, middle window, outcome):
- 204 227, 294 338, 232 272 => 0.24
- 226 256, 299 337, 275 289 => 0.07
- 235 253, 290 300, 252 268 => 0.36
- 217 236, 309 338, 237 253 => 0.10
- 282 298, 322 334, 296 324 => -0.14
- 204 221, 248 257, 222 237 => -0.08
